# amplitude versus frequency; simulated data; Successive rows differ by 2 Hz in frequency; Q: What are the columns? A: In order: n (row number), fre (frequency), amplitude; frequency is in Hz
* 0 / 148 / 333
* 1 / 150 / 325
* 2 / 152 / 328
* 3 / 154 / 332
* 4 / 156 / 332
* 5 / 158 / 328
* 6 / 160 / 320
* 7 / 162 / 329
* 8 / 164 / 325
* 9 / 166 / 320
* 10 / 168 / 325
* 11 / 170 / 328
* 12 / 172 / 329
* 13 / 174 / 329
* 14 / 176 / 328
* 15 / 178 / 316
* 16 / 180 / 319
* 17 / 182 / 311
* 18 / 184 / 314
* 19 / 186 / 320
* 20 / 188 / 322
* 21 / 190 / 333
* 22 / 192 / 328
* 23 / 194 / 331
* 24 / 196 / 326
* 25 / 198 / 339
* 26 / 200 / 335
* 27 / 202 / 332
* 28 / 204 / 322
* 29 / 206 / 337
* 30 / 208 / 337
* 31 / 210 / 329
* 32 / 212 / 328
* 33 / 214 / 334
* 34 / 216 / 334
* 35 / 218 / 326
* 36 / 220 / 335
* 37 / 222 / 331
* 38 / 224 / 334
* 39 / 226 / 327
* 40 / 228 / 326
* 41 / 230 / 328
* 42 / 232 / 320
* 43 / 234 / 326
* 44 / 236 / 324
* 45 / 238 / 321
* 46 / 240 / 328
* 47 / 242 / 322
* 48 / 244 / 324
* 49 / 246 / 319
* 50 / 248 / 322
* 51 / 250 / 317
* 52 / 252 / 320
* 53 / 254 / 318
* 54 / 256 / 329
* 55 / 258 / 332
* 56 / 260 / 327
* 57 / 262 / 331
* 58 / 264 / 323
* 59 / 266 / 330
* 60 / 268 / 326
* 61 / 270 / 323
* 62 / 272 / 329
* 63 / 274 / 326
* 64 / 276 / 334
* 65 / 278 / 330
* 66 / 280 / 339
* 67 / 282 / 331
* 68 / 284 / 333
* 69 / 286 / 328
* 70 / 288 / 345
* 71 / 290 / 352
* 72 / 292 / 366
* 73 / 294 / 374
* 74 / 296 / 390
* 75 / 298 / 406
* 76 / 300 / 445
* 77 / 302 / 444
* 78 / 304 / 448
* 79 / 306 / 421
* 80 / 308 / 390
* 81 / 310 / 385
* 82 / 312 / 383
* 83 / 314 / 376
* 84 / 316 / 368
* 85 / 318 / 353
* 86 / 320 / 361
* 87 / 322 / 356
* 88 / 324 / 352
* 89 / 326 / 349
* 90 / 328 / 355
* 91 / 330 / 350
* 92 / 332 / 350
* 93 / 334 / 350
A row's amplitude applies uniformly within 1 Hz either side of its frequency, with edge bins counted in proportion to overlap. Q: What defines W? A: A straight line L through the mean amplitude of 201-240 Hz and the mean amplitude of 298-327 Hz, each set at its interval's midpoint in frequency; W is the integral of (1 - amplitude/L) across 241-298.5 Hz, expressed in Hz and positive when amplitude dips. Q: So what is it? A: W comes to 4.1 Hz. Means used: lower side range 329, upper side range 389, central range 335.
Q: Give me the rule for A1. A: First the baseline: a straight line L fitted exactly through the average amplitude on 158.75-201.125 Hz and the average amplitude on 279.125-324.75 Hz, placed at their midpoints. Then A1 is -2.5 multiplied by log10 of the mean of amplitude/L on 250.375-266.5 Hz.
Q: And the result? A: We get 0.10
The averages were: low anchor 325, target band 326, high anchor 376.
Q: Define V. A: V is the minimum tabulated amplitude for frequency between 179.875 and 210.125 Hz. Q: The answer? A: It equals 311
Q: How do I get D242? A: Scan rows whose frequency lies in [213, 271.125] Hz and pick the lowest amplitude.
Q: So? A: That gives 317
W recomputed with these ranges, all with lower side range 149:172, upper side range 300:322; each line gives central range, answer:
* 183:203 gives 0.8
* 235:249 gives 1.5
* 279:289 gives 1.2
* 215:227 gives 0.8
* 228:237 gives 0.9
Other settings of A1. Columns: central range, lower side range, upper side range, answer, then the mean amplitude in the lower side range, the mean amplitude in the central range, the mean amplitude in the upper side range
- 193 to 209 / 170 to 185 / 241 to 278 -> -0.033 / 321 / 332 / 325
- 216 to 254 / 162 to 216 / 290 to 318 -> 0.094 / 327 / 325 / 396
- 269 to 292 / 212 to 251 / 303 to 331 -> 0.060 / 326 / 335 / 375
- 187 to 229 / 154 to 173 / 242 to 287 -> -0.014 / 327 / 331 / 327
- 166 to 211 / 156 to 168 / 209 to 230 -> 0.003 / 325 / 327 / 330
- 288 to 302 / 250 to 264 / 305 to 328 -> -0.101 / 325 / 390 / 371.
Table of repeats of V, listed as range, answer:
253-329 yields 318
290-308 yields 352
